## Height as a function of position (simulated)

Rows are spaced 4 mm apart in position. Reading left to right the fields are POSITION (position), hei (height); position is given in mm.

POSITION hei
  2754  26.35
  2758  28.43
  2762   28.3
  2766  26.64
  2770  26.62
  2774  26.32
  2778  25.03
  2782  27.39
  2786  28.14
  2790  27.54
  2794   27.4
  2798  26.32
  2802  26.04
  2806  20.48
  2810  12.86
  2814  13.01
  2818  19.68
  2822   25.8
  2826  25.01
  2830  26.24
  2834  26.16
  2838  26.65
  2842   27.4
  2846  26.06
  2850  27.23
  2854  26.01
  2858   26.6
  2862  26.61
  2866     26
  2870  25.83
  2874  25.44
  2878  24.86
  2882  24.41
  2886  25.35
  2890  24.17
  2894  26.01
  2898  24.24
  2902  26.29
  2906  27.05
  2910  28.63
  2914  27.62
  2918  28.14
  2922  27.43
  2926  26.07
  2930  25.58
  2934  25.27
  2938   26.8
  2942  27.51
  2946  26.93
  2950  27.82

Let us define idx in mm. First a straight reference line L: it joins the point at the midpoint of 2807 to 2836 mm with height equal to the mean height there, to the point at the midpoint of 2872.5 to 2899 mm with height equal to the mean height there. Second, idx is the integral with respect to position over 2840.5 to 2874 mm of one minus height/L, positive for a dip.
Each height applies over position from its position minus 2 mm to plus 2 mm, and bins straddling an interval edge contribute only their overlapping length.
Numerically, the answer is -4.5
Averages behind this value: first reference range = 21.2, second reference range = 24.9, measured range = 26.4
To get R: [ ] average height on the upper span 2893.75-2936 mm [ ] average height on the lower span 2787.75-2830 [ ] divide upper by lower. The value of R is 1.2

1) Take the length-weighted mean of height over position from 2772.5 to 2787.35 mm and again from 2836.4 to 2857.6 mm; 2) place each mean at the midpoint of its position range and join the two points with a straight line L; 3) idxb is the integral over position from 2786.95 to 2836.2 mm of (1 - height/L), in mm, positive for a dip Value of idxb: 6.5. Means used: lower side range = 26.7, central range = 23.2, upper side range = 26.7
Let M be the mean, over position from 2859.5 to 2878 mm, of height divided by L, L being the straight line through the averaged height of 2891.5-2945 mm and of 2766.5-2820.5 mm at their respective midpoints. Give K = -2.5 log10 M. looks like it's -0.02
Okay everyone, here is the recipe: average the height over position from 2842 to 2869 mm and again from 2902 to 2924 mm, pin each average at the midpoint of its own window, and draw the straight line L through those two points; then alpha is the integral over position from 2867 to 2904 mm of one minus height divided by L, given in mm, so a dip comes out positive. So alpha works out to 2.6 mm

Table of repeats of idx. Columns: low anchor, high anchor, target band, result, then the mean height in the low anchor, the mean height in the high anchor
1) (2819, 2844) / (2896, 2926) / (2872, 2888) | 0.9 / 25.9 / 27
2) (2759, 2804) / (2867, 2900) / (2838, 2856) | -0.7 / 26.9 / 25.1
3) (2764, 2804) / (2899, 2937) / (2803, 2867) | 7.0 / 26.7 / 26.8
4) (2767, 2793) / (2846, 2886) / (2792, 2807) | 0.7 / 26.9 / 25.9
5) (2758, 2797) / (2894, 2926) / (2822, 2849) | 0.8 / 27.1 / 26.9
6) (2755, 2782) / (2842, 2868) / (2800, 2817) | 5.4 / 26.9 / 26.5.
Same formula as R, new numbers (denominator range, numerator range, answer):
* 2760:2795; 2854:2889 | 0.95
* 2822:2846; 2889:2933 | 1.01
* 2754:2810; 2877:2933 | 1.00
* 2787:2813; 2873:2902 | 1.08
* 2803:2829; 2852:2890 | 1.28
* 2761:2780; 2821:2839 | 0.98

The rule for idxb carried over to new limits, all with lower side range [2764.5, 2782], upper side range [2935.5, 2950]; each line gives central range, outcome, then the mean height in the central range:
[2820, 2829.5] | 0.4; 25.5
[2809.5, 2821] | 4.4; 16.4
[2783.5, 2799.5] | -0.6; 27.4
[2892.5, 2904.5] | 0.6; 25.6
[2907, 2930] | -0.3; 27.4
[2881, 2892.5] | 0.9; 24.7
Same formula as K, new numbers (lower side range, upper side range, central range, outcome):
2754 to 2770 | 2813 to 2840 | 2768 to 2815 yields 0.07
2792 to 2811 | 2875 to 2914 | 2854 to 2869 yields -0.06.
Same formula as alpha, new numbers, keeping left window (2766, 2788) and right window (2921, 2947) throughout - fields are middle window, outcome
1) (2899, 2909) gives -0.04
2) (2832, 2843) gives -0.03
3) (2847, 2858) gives 0.01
